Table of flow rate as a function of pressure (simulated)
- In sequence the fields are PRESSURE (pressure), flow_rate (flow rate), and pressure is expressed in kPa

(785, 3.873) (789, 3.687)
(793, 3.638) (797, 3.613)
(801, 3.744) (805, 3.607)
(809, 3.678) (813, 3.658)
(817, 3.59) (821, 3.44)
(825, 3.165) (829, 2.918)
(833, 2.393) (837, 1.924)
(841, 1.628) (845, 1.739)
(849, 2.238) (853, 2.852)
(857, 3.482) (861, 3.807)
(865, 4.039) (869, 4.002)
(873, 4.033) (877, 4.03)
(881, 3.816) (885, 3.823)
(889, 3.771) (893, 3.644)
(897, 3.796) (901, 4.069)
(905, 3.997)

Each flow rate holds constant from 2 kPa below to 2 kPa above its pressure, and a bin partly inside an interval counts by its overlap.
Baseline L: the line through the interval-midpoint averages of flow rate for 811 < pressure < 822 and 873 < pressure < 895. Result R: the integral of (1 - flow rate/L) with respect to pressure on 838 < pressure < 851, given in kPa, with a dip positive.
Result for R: 6.4 kPa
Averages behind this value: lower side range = 3.57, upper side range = 3.84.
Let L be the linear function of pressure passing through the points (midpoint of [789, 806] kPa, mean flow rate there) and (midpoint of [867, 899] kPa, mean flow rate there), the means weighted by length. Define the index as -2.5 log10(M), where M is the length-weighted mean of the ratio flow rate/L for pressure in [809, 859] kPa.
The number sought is 0.32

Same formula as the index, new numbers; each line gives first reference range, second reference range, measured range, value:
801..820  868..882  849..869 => 0.130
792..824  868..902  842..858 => 0.460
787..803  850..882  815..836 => 0.207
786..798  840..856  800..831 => -0.134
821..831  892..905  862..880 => -0.118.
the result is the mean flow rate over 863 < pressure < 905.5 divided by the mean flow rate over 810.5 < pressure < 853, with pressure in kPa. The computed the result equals 1.45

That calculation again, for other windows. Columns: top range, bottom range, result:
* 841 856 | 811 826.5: 0.65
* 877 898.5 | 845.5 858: 1.42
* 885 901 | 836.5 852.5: 1.92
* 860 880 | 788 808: 1.09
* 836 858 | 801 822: 0.63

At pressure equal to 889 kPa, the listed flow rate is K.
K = 3.771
